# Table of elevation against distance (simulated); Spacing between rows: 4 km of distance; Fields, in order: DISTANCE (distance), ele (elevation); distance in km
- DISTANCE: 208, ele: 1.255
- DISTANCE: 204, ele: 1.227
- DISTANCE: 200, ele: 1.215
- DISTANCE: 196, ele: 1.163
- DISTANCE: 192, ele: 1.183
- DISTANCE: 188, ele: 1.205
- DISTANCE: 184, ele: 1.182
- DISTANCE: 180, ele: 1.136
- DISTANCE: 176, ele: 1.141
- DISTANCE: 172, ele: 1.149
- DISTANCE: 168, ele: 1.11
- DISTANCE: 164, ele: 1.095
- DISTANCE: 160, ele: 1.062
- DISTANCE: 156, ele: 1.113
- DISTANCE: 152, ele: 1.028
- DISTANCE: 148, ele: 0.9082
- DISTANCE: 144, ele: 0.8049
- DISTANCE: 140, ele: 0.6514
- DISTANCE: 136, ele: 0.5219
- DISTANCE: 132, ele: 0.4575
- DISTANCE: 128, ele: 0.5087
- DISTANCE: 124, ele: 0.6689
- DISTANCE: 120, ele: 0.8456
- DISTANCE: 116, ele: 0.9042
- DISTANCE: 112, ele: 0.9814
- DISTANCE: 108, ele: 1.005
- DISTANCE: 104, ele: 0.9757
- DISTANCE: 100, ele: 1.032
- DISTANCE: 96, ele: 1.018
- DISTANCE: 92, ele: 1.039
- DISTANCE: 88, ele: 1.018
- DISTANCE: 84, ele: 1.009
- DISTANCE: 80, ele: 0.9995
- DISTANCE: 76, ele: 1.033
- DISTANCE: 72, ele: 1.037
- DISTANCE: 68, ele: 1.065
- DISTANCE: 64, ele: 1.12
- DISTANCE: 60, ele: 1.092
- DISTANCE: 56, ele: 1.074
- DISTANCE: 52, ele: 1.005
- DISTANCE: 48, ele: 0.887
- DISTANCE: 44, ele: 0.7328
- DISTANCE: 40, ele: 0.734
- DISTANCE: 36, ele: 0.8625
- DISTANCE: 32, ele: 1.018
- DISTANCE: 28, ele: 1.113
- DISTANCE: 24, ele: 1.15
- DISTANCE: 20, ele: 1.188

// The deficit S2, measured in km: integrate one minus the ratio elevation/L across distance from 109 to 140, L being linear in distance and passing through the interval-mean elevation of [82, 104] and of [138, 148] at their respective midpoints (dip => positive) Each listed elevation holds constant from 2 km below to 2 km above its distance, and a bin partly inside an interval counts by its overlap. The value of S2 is 5.8 km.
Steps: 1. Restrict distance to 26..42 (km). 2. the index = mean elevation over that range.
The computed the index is 0.932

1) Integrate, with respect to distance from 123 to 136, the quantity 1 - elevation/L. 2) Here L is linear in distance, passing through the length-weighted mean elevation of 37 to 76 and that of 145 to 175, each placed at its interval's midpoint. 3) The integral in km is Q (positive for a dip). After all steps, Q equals 6.3 km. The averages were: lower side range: 0.972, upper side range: 1.06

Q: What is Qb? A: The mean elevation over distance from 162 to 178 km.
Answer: 1.12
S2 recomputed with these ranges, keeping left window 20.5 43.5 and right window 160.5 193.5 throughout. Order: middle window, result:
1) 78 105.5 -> 0.81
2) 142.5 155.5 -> 2.01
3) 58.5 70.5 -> -0.93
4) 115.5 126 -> 2.78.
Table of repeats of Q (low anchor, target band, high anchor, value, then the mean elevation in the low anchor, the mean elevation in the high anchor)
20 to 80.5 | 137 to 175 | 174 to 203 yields 5.2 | 1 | 1.18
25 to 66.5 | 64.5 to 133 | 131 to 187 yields 2.8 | 0.97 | 0.968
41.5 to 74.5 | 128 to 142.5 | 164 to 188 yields 7.2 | 0.998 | 1.14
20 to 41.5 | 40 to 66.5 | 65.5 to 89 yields 1.2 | 1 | 1.03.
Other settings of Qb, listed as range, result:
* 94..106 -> 1.01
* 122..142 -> 0.562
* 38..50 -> 0.785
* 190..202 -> 1.19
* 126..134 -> 0.483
